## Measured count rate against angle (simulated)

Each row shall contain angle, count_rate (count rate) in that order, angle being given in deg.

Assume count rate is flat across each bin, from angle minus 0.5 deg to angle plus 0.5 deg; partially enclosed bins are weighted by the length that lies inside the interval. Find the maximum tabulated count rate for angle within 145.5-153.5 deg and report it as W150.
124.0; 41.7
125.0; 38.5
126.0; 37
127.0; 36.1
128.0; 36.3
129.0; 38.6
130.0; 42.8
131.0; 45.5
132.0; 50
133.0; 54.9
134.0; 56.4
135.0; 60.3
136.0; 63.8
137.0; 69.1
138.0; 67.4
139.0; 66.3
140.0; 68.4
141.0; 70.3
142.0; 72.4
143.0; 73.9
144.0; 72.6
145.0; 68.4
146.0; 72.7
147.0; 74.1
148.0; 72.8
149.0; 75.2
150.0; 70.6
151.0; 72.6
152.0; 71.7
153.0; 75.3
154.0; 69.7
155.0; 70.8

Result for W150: 75.3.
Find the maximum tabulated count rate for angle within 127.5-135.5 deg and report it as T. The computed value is 60.3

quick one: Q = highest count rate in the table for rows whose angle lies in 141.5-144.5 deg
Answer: 73.9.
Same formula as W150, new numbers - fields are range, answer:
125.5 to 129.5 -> 38.6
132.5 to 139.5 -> 69.1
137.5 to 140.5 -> 68.4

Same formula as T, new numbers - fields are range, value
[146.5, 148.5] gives 74.1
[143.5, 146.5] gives 72.7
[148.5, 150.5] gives 75.2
